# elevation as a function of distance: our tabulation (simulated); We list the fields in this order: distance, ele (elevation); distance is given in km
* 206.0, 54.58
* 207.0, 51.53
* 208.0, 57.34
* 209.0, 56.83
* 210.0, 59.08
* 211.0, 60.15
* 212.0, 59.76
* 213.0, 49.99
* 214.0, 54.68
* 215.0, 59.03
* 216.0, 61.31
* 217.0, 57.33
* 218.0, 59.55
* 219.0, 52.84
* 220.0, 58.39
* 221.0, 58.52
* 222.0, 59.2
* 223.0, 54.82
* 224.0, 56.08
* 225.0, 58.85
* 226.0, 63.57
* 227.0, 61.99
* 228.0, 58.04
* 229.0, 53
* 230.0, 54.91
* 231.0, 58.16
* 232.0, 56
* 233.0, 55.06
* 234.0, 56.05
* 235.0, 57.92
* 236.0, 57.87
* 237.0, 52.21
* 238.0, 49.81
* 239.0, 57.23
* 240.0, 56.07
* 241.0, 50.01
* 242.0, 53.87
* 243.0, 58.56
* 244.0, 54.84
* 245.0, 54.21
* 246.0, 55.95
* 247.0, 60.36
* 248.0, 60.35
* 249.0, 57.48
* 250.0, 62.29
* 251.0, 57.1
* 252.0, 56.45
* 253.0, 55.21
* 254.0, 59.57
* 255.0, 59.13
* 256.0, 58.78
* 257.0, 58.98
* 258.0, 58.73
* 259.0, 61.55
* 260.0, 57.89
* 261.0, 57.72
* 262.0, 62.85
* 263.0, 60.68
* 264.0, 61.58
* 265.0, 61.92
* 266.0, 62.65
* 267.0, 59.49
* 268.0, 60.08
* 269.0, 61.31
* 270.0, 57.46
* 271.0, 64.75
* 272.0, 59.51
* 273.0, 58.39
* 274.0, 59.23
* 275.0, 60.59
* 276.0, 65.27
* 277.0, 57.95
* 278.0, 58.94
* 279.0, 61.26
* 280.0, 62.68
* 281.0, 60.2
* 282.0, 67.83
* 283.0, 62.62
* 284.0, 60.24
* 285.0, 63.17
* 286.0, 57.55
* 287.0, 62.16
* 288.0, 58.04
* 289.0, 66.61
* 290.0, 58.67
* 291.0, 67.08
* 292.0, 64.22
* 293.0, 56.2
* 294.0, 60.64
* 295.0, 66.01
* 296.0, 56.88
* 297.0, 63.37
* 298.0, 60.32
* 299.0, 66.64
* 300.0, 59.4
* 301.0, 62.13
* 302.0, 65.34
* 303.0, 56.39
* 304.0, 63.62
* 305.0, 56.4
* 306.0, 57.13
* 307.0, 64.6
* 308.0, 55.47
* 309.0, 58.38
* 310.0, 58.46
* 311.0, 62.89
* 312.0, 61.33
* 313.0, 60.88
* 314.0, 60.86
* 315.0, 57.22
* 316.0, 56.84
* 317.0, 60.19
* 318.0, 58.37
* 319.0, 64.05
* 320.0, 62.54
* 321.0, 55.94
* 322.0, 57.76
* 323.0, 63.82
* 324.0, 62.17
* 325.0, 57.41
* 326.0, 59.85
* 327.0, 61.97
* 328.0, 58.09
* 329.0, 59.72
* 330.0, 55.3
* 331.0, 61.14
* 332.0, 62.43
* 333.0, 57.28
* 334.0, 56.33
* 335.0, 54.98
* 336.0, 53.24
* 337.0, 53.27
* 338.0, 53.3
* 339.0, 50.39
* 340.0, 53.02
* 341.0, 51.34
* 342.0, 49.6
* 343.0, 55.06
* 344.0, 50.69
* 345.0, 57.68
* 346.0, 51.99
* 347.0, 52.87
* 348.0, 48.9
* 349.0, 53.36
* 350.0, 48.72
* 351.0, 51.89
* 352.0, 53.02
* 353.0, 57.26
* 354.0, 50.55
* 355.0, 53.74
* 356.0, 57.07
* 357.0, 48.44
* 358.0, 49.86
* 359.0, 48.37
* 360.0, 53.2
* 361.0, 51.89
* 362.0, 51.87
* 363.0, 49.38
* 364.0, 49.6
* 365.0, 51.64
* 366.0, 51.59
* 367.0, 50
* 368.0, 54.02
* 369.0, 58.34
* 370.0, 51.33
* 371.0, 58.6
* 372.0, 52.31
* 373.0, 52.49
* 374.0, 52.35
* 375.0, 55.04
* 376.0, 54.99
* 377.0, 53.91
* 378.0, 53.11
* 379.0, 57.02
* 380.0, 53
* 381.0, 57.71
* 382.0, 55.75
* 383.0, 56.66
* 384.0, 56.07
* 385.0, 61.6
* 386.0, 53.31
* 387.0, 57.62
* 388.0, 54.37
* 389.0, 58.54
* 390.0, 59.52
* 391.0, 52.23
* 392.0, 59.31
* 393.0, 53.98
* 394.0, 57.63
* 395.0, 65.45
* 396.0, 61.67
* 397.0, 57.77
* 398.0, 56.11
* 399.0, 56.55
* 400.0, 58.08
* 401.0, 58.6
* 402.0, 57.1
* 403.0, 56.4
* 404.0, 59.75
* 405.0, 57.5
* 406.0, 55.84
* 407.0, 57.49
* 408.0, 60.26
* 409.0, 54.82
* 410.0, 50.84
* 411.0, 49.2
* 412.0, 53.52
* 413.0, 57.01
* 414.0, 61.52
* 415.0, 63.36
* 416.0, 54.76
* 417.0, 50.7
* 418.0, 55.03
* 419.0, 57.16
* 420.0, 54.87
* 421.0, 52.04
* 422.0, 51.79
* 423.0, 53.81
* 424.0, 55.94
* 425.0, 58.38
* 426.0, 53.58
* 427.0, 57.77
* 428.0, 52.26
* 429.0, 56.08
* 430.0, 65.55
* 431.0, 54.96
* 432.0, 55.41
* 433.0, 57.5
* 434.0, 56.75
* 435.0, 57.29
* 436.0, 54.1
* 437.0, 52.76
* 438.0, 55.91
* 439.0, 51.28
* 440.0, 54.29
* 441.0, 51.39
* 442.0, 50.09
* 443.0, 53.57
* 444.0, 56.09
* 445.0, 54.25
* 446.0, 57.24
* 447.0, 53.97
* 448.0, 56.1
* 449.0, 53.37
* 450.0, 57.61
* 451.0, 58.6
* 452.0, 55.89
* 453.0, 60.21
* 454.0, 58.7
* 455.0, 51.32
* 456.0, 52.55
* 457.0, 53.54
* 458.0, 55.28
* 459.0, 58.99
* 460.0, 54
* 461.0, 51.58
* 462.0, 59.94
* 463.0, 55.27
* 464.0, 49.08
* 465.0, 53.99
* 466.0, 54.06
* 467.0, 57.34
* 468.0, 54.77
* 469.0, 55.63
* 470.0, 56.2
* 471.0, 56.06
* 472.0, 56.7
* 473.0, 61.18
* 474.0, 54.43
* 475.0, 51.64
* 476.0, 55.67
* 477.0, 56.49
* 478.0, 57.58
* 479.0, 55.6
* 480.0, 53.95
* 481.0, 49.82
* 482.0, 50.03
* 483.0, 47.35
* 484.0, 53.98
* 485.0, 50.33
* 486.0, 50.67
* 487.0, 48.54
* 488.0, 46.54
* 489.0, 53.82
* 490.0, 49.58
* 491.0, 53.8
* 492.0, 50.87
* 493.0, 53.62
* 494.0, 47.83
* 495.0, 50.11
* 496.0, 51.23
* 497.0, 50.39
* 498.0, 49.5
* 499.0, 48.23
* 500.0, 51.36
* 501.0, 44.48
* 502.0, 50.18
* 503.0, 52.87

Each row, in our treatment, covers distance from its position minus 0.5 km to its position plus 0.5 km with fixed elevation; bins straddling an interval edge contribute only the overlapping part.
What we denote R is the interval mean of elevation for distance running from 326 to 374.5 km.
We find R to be 53.6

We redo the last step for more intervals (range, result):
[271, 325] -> 60.8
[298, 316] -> 60.3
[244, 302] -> 60.5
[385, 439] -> 56.4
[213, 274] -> 57.9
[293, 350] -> 58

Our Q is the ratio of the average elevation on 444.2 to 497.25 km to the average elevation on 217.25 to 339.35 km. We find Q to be 0.91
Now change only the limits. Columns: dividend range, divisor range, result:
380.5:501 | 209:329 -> 0.93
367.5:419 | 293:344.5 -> 0.96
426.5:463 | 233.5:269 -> 0.96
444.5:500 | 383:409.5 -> 0.93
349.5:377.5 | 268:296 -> 0.86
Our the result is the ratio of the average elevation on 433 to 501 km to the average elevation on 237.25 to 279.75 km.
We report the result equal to 0.9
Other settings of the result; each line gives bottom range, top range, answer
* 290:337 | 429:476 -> 0.92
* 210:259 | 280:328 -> 1.06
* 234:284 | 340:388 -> 0.90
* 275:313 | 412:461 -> 0.91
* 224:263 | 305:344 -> 1.01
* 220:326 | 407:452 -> 0.93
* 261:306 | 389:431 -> 0.92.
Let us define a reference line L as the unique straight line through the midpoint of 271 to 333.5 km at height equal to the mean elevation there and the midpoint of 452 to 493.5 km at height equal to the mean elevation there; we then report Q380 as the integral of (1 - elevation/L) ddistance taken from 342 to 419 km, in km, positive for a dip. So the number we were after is 3.6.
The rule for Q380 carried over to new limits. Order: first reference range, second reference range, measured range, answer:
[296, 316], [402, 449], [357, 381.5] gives 2.06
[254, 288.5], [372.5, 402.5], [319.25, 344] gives 0.71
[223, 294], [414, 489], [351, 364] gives 1.12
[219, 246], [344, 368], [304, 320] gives -1.89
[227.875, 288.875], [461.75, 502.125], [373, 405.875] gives -0.97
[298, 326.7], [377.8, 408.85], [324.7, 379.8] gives 4.67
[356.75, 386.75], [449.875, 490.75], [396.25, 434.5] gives -1.72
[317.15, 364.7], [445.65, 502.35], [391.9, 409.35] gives -1.21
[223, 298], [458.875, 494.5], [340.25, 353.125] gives 1.03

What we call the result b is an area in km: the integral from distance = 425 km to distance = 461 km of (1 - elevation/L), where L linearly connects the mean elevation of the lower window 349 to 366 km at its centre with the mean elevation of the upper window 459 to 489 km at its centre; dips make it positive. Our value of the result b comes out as -1.4 km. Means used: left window 51.7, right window 53.8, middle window 55.4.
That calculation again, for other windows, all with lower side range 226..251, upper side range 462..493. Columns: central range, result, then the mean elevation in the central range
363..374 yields 0.4 km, 52.8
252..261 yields -0.4 km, 58.5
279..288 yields -0.9 km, 61.8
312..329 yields -1.4 km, 59.9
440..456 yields -0.4 km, 55.1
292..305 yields -1.3 km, 61.3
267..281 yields -1.1 km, 60.5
